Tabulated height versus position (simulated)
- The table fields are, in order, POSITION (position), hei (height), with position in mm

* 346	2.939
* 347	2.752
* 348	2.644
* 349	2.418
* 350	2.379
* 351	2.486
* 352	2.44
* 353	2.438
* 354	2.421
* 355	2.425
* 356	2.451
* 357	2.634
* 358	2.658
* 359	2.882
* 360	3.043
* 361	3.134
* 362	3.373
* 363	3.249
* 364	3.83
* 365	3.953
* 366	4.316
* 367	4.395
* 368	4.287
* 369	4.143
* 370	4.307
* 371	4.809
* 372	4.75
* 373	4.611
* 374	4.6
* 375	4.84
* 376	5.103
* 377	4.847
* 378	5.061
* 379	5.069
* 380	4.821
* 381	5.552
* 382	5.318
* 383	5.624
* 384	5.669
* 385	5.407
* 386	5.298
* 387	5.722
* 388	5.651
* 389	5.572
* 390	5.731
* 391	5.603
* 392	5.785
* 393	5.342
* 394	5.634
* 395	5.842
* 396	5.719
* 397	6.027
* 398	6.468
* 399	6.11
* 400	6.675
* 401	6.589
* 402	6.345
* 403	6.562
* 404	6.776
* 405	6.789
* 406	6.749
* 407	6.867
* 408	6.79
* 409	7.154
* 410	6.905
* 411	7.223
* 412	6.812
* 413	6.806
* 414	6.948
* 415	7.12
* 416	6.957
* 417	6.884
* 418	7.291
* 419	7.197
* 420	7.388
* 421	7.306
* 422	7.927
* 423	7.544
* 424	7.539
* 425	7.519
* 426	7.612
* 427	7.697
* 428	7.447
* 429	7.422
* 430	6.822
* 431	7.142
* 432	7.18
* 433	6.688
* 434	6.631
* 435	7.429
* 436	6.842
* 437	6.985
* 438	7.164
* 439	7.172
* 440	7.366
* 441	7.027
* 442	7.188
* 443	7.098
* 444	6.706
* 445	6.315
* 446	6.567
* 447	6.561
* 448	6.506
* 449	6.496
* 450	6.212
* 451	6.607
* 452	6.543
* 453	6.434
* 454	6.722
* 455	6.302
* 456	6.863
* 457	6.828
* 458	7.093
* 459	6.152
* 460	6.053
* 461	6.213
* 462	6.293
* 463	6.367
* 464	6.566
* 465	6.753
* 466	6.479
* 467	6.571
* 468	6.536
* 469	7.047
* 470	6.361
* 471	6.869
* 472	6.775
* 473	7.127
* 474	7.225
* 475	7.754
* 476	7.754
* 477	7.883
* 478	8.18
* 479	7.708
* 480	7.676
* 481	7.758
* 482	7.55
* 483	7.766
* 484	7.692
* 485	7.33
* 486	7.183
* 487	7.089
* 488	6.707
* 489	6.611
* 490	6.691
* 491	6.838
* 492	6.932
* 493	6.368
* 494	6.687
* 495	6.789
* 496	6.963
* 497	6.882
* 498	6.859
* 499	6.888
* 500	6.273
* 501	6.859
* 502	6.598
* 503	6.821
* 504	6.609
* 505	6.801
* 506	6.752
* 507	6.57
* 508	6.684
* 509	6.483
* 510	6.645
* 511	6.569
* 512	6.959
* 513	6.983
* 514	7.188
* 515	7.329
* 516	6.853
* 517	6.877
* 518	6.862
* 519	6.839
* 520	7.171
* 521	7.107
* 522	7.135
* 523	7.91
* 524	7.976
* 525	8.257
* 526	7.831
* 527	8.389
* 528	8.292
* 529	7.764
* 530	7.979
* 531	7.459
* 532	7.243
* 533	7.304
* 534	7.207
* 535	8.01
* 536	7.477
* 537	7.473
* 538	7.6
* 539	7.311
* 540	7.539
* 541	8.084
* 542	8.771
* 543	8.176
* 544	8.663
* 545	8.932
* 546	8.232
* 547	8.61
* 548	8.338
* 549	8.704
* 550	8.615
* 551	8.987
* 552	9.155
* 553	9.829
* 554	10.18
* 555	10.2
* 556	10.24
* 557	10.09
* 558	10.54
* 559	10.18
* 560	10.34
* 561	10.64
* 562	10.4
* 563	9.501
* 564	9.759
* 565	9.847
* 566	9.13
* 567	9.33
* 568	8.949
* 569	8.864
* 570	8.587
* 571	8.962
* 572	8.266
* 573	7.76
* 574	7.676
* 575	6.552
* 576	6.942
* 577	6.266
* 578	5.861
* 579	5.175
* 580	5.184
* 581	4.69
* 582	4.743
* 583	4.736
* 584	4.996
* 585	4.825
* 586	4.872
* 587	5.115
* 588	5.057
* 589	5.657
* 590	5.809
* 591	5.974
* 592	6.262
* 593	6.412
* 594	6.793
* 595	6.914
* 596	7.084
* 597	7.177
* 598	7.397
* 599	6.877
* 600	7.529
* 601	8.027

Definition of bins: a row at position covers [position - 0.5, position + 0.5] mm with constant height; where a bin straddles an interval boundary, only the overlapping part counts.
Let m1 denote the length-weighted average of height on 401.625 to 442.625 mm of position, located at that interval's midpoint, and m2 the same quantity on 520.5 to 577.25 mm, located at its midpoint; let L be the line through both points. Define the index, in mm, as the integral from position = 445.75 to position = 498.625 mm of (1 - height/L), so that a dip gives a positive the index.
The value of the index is 5.4 mm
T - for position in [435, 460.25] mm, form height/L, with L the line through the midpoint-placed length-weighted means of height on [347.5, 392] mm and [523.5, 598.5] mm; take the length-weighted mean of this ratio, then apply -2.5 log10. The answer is -0.19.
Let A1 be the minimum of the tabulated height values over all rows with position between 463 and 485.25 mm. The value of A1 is 6.361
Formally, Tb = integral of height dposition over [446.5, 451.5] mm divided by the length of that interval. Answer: 6.48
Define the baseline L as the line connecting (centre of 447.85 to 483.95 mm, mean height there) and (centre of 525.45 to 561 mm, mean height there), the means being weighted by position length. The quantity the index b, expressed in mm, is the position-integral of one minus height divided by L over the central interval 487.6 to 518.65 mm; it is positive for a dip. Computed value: 3.8 mm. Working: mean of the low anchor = 6.9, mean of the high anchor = 8.59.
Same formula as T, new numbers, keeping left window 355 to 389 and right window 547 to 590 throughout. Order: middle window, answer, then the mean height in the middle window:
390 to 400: -0.22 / 5.87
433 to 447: -0.23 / 6.94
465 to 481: -0.16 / 7.2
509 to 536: -0.04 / 7.37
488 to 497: -0.03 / 6.74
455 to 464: -0.09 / 6.48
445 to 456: -0.12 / 6.5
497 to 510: 0.01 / 6.69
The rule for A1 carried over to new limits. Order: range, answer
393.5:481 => 5.634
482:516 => 6.273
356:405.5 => 2.451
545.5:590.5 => 4.69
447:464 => 6.053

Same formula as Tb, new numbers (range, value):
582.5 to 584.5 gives 4.87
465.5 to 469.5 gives 6.66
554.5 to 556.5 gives 10.2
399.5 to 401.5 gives 6.63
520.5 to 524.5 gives 7.53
